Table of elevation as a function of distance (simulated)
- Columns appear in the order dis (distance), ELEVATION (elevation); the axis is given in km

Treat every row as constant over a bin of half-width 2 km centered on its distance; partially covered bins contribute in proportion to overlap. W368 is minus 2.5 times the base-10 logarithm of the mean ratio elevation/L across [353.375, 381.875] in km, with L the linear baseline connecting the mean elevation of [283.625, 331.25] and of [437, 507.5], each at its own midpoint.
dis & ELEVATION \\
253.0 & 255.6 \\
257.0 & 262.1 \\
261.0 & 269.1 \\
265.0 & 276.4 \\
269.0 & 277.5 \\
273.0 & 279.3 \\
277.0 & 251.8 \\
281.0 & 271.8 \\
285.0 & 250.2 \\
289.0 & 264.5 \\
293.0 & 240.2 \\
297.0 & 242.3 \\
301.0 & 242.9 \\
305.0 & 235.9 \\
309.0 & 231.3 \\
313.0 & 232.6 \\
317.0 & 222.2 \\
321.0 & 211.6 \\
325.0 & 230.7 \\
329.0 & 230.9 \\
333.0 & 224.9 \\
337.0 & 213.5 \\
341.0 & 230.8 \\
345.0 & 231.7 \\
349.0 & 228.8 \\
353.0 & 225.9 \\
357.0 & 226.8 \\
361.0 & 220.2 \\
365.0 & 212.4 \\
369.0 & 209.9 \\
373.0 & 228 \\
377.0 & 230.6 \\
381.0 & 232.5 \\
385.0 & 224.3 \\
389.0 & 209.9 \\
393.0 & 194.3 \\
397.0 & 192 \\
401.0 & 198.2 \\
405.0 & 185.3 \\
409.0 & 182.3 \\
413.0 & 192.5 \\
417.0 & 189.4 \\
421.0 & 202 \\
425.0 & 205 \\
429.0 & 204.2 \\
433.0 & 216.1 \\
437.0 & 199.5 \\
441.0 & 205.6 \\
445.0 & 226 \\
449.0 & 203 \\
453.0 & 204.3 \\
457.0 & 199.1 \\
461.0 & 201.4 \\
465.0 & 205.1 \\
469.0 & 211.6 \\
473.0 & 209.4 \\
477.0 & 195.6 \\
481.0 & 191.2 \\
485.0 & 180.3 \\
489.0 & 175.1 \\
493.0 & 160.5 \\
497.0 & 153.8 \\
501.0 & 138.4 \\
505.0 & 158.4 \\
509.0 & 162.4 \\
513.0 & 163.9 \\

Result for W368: -0.02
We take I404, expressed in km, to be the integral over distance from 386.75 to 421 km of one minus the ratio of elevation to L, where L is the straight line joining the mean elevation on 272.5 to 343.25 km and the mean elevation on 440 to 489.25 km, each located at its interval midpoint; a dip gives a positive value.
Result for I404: 3.5 km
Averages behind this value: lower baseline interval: 238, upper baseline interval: 201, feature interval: 194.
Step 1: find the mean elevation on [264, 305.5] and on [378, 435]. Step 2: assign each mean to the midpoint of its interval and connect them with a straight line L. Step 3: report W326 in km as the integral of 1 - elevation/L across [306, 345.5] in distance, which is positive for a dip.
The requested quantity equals 2.2 km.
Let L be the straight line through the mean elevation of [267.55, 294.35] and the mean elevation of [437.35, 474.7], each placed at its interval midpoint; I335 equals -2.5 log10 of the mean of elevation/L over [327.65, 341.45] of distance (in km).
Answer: 0.10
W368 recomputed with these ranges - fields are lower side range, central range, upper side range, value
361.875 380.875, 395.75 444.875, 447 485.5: 0.06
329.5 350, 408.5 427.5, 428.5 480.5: 0.09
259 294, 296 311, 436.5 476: 0.08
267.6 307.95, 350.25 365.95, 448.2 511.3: 0.03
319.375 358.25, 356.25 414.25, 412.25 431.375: 0.01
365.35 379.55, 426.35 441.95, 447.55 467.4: 0.01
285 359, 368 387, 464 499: -0.05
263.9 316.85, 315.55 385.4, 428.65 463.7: 0.05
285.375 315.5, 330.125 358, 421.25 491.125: 0.02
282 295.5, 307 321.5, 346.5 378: 0.08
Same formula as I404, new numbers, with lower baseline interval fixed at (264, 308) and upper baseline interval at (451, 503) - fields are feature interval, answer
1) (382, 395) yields 0.5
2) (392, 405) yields 1.3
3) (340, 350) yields 0.2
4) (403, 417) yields 1.6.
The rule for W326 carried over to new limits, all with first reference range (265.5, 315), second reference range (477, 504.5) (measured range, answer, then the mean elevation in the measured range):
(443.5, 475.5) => -4.5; 207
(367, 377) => -0.2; 221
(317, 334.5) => 1.0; 224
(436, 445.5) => -1.0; 209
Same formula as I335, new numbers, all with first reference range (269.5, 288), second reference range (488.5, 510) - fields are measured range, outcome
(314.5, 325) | 0.11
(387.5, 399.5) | 0.05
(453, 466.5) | -0.15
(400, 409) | 0.08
